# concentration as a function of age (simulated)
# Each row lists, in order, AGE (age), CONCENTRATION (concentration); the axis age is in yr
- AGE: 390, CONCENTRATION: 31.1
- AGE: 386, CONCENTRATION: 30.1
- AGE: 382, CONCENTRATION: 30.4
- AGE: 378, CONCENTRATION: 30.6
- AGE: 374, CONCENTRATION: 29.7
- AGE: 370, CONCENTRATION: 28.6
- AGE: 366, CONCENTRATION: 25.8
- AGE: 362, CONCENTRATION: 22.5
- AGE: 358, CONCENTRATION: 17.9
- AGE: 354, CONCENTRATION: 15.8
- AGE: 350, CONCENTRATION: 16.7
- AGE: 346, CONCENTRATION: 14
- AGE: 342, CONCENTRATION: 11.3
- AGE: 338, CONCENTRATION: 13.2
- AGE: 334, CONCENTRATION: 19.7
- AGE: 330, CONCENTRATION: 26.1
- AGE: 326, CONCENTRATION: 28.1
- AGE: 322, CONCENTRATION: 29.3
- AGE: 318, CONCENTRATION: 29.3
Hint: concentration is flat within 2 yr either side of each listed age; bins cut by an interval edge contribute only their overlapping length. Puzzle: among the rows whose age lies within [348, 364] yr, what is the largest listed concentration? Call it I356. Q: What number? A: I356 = 22.5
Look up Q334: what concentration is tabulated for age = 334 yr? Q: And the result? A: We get 19.7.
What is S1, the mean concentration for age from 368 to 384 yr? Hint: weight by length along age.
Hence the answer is 29.8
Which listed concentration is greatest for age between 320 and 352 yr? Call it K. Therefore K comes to 29.3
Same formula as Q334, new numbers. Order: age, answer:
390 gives 31.1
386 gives 30.1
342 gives 11.3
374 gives 29.7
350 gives 16.7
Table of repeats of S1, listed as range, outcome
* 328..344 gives 17.6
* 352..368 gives 20.5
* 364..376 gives 28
